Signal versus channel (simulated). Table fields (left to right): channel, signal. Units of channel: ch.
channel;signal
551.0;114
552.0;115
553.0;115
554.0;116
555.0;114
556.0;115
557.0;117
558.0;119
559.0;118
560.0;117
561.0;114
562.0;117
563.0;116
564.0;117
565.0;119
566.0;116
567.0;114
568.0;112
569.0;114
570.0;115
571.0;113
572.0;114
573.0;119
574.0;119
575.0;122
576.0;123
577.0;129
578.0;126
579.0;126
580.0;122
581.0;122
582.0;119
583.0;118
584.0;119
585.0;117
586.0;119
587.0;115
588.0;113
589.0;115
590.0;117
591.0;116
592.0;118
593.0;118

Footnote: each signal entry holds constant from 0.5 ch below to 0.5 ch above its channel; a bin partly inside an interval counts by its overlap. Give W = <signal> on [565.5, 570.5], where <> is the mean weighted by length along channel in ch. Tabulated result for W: 114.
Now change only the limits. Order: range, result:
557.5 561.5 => 117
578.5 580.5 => 124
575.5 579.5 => 126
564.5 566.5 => 118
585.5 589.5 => 116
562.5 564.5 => 116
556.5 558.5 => 118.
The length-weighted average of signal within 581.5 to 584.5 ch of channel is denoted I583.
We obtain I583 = 119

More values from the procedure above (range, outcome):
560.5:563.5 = 116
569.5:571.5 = 114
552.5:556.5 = 115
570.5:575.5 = 117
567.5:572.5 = 114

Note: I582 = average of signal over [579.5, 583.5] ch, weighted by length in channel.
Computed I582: 120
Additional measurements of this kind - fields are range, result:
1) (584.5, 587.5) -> 117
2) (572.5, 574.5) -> 119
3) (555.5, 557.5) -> 116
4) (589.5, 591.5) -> 116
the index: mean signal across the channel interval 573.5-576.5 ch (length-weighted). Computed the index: 121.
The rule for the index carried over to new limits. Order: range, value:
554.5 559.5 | 117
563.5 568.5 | 116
